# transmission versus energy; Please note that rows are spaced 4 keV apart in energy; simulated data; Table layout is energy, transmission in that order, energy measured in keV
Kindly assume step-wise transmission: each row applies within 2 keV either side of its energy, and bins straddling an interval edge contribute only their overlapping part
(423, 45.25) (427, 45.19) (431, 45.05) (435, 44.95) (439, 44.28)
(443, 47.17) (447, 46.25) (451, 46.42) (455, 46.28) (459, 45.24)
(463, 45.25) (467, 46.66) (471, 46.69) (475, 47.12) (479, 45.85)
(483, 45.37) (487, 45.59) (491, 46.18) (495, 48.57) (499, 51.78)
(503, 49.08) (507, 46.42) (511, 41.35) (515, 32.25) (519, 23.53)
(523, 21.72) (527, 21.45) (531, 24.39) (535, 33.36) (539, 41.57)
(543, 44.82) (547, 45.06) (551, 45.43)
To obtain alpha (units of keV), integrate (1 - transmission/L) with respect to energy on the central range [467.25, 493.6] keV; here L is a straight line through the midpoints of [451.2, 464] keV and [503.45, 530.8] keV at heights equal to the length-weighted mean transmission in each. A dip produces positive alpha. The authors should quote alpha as -3.9 keV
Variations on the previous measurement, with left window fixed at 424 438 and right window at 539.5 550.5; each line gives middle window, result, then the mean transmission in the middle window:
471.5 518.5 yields 0.0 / 44.8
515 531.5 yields 7.7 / 23.8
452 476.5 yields -0.7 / 46.2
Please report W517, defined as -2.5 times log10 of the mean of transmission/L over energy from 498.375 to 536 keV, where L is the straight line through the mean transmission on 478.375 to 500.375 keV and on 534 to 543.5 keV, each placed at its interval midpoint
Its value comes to 0.27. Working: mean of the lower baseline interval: 47.2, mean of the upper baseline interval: 39.8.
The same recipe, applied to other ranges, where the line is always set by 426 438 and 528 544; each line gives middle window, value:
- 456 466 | -0.08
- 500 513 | -0.22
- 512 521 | 0.24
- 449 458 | -0.08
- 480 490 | -0.15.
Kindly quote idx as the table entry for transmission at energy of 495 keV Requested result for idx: 48.57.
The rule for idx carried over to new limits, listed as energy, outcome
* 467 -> 46.66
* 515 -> 32.25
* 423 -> 45.25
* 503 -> 49.08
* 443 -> 47.17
